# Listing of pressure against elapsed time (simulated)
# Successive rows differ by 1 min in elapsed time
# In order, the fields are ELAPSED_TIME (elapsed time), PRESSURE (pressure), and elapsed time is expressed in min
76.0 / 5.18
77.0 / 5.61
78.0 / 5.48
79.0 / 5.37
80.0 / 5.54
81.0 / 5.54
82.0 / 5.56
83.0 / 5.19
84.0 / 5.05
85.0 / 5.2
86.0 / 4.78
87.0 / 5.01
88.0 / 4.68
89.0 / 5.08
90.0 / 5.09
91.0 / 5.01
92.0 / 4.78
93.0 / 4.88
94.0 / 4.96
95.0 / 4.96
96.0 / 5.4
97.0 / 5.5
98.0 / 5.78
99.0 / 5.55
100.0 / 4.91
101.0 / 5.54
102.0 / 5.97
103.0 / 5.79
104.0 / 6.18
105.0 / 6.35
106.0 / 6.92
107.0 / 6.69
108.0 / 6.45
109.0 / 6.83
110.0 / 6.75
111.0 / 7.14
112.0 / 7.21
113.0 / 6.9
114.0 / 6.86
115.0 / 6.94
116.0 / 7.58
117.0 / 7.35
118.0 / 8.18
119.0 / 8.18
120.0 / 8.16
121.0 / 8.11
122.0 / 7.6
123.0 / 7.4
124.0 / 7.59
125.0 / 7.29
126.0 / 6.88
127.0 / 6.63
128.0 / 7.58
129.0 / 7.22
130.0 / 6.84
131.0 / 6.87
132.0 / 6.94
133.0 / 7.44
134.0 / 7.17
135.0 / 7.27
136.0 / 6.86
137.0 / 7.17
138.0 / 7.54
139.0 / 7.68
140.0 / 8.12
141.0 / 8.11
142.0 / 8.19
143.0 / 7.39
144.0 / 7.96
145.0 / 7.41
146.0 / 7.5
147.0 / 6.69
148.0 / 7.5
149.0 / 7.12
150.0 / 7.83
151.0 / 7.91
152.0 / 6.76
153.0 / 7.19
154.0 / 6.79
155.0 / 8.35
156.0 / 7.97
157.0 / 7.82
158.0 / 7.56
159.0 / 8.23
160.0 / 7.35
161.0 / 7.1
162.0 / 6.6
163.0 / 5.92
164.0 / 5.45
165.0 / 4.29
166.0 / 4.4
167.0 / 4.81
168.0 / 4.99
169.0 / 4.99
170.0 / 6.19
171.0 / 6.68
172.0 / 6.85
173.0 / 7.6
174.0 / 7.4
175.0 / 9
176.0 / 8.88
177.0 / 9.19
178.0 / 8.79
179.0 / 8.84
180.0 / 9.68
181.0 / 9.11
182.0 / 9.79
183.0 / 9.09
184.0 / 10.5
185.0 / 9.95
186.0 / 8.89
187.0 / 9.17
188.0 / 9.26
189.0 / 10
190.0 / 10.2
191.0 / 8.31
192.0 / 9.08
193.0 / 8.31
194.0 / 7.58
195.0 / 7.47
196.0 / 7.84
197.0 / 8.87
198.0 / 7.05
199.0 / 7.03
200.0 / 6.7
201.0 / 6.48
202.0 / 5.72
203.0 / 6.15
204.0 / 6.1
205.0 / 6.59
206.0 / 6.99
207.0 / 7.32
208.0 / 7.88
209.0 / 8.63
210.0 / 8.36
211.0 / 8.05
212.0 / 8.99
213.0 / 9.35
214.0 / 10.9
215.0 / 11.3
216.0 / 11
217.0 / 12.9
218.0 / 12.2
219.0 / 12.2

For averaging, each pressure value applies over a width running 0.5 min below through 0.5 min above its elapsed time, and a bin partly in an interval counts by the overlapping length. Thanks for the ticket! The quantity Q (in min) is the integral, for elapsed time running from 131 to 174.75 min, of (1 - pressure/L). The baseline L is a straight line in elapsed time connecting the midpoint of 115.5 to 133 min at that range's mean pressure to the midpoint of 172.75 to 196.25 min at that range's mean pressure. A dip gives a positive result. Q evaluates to 5.96 min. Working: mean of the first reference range 7.44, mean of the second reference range 8.94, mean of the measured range 7.01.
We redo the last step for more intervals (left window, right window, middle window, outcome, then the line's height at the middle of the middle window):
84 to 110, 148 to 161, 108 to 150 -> -4.6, 6.66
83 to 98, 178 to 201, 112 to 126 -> -3.2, 6.11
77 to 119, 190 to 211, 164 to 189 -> -2.4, 7.13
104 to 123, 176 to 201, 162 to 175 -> 3.7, 8.33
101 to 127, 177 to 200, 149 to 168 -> 3.1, 8.11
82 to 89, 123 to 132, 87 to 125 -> -1.6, 6.05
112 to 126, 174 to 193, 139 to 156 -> 1.4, 8.28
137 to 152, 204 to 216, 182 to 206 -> 0.6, 8.34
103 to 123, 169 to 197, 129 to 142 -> 0.4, 7.61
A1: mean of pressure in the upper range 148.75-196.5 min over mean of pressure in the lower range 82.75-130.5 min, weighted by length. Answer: 1.23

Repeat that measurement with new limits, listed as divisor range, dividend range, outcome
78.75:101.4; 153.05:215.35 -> 1.51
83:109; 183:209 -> 1.46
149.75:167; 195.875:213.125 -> 1.08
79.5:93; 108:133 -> 1.43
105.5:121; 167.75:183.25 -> 1.10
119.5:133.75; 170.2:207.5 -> 1.11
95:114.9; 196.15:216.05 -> 1.27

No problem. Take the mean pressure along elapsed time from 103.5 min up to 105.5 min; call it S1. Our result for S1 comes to 6.26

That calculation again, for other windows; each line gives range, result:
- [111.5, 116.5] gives 7.1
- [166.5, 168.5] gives 4.9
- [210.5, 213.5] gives 8.8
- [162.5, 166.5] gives 5.02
